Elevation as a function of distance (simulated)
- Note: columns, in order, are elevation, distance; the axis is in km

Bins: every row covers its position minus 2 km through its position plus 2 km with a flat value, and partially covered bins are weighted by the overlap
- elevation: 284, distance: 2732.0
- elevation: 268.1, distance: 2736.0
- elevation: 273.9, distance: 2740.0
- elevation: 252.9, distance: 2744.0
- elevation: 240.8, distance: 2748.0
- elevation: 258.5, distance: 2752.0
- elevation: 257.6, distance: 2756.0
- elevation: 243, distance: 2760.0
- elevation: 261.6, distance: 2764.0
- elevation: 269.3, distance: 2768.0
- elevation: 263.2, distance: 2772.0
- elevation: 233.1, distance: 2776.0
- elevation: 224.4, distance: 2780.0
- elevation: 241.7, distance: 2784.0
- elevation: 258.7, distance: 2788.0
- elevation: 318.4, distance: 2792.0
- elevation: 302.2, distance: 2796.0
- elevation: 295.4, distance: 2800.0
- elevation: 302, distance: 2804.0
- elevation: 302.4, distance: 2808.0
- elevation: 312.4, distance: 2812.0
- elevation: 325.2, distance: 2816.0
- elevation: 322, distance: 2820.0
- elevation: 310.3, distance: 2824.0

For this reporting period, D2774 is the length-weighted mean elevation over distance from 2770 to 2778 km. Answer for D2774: 248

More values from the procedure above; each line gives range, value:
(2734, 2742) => 271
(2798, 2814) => 303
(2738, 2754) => 257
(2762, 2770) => 265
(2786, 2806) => 295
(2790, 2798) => 310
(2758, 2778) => 254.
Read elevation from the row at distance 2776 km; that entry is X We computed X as 233.1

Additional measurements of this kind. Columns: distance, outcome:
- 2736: 268.1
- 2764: 261.6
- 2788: 258.7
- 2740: 273.9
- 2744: 252.9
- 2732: 284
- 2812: 312.4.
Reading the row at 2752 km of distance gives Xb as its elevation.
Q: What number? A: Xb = 258.5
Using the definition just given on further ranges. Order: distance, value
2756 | 257.6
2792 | 318.4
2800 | 295.4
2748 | 240.8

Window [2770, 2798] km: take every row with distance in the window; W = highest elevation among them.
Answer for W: 318.4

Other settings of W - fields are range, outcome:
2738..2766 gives 273.9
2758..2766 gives 261.6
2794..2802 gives 302.2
